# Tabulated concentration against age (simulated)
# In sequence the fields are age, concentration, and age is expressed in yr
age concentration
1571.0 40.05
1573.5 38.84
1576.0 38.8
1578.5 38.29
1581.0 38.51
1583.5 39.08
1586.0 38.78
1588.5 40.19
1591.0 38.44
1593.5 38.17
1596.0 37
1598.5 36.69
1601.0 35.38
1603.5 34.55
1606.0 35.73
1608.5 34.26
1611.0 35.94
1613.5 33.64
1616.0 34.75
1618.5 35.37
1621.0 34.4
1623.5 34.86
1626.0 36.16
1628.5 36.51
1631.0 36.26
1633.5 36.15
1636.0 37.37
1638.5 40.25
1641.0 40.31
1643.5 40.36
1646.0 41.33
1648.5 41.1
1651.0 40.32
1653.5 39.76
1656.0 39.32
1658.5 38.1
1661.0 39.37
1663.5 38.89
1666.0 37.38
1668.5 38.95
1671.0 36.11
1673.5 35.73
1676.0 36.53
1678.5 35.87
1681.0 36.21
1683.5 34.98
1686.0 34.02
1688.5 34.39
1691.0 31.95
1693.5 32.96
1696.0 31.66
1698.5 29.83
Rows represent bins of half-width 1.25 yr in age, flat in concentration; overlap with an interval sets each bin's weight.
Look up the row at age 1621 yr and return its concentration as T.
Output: 34.4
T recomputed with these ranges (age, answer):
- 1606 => 35.73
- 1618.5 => 35.37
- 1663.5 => 38.89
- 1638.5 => 40.25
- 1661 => 39.37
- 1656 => 39.32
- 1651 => 40.32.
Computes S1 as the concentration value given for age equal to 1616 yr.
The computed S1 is 34.75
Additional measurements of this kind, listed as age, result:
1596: 37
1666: 37.38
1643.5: 40.36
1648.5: 41.1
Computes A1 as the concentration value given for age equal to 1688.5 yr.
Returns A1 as 34.39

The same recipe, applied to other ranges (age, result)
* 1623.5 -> 34.86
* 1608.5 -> 34.26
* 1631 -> 36.26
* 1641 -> 40.31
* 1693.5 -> 32.96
